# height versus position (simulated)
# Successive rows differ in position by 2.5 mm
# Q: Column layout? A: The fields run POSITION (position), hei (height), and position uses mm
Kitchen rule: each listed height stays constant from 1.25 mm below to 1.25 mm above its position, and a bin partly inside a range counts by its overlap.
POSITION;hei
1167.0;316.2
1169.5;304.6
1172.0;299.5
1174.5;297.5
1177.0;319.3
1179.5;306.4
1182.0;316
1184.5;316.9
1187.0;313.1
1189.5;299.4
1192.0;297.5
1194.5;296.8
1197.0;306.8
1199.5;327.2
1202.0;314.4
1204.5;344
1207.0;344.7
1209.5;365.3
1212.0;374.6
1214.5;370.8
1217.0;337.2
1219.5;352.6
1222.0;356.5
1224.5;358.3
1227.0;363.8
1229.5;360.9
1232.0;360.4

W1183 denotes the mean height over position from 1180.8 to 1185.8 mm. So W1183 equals 316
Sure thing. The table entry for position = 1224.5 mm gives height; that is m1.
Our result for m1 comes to 358.3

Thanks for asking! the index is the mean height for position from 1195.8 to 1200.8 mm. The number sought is 317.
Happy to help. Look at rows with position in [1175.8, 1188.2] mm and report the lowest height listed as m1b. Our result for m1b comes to 306.4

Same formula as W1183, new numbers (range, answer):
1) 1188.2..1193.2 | 299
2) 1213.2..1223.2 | 354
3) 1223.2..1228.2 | 361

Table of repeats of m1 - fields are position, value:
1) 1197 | 306.8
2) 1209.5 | 365.3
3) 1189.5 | 299.4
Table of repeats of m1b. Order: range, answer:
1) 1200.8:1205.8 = 314.4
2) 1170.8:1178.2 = 297.5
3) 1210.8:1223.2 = 337.2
